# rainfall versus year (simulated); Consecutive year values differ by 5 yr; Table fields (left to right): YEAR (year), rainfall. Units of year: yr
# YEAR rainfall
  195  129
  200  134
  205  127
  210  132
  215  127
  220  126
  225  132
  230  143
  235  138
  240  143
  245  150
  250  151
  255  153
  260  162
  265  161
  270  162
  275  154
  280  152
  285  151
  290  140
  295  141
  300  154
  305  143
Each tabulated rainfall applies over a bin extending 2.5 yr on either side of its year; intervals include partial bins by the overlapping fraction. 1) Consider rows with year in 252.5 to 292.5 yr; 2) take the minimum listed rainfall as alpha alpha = 140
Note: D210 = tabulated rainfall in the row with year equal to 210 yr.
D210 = 132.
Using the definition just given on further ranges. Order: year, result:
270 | 162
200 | 134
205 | 127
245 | 150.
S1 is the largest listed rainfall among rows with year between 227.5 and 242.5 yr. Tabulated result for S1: 143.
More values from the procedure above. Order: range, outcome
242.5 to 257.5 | 153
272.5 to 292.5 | 154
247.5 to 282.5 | 162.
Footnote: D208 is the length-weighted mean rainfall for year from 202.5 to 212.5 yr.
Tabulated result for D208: 130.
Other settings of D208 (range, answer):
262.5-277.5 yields 159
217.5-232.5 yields 134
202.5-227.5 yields 129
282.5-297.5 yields 144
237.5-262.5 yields 152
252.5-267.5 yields 159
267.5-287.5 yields 155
